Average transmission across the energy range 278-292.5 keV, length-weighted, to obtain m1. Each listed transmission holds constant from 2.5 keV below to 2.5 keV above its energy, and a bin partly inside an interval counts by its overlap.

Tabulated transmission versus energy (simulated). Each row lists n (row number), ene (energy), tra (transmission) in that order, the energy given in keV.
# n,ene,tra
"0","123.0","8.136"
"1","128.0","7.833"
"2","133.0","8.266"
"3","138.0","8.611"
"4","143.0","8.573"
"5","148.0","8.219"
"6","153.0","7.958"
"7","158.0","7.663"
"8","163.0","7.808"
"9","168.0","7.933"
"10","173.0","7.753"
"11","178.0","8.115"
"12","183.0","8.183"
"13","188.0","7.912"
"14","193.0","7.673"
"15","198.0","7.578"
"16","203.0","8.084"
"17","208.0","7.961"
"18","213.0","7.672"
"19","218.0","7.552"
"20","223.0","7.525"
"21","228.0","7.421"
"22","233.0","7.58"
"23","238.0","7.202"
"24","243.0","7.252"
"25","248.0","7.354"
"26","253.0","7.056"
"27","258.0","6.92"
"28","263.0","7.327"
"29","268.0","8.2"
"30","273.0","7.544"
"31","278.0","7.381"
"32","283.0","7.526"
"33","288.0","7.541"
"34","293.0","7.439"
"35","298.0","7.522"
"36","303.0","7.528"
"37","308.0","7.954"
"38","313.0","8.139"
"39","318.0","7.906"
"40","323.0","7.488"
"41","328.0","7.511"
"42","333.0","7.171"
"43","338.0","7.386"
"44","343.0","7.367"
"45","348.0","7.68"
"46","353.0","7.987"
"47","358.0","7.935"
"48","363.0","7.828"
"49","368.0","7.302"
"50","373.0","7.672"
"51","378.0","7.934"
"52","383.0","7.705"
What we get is 7.49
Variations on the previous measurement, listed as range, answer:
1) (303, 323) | 7.88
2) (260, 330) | 7.64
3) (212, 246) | 7.45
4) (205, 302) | 7.48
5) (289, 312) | 7.64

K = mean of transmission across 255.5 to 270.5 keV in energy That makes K 7.48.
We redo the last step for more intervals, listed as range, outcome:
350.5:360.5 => 7.96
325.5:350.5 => 7.42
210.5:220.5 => 7.61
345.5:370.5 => 7.75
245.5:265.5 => 7.16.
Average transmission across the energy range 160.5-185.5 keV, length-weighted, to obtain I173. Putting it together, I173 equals 7.96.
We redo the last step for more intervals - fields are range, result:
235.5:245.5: 7.23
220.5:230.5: 7.47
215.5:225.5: 7.54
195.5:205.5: 7.83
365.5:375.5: 7.49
